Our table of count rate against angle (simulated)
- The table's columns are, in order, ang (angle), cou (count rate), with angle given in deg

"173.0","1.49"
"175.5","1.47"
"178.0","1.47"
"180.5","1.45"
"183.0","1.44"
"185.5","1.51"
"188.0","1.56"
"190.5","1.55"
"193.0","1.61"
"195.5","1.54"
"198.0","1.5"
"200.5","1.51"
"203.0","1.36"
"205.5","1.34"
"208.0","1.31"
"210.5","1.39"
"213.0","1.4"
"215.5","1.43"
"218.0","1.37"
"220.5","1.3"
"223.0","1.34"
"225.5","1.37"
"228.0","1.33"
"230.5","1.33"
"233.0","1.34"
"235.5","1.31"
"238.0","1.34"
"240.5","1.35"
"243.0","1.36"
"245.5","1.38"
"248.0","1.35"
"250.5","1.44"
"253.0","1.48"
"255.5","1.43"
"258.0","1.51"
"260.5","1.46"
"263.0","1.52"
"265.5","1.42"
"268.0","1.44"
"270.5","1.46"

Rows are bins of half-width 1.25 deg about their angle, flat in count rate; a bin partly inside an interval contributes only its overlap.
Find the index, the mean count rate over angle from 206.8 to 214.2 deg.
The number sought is 1.37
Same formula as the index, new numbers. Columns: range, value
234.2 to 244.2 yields 1.34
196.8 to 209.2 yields 1.4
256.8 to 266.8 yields 1.48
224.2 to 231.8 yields 1.34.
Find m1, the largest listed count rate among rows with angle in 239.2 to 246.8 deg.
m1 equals 1.38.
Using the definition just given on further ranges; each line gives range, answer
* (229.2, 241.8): 1.35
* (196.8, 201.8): 1.51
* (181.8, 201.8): 1.61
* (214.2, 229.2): 1.43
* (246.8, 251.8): 1.44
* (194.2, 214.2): 1.54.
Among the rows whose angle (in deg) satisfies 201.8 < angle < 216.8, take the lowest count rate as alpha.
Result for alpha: 1.31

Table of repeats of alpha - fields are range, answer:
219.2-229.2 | 1.3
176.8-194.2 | 1.44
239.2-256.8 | 1.35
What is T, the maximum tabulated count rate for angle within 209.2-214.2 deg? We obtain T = 1.4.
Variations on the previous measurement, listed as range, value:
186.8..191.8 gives 1.56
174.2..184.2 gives 1.47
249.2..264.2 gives 1.52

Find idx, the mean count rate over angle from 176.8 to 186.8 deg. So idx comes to 1.47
